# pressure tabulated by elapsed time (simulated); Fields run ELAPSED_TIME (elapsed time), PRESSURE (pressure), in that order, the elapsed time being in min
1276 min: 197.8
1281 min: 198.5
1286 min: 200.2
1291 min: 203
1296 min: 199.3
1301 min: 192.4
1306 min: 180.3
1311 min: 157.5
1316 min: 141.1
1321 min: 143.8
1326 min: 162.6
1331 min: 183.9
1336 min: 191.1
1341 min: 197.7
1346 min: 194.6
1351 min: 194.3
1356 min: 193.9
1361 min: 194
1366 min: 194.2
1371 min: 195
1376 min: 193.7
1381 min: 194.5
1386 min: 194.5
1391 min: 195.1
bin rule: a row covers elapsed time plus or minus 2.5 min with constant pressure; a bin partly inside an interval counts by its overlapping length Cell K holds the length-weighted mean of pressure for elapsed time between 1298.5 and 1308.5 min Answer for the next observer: 186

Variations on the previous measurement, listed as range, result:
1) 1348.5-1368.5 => 194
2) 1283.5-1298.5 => 201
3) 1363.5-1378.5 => 194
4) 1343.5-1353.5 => 194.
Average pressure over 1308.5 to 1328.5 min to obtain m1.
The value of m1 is 151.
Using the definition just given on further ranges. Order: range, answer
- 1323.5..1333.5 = 173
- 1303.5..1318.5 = 160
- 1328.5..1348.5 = 192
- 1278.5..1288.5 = 199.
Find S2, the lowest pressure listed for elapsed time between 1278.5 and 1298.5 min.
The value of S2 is 198.5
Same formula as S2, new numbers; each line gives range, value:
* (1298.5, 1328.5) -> 141.1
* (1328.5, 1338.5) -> 183.9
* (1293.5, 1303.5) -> 192.4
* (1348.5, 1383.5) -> 193.7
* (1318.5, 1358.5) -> 143.8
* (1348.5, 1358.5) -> 193.9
